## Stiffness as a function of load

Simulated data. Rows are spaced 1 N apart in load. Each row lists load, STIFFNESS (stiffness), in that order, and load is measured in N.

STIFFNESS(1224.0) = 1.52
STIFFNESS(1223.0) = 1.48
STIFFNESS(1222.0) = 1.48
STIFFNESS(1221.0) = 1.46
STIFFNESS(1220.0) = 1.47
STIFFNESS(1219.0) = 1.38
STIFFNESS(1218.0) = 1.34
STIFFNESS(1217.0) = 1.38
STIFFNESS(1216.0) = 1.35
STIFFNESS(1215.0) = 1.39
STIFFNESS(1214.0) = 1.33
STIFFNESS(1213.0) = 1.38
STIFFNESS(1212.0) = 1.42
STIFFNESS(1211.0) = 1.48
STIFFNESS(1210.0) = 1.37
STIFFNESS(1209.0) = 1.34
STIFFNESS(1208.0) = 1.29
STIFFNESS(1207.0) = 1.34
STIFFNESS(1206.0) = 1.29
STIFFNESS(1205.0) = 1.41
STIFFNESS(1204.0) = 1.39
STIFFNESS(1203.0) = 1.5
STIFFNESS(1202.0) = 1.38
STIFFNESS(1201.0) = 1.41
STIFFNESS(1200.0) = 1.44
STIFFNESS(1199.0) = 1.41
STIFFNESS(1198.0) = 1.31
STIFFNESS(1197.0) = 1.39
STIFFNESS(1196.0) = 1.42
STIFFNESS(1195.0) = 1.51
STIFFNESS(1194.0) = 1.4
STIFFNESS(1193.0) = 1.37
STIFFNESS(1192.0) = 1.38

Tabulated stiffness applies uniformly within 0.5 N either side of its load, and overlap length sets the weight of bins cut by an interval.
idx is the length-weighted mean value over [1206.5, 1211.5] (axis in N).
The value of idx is 1.36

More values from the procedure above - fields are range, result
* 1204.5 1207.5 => 1.35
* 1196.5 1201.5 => 1.39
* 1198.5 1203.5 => 1.43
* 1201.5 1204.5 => 1.42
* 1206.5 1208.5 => 1.31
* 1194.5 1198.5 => 1.41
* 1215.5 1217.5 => 1.36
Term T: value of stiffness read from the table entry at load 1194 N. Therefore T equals 1.4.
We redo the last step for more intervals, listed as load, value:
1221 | 1.46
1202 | 1.38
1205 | 1.41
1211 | 1.48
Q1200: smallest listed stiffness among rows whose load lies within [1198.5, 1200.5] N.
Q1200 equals 1.41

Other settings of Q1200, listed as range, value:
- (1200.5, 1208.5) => 1.29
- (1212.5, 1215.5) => 1.33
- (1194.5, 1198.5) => 1.31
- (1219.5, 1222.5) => 1.46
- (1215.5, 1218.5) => 1.34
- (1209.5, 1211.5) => 1.37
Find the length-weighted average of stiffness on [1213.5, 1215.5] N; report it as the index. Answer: 1.36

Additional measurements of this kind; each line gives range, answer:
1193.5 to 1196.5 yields 1.44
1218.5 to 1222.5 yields 1.45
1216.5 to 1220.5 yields 1.39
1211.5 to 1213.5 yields 1.4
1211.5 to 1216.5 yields 1.37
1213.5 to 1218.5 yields 1.36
